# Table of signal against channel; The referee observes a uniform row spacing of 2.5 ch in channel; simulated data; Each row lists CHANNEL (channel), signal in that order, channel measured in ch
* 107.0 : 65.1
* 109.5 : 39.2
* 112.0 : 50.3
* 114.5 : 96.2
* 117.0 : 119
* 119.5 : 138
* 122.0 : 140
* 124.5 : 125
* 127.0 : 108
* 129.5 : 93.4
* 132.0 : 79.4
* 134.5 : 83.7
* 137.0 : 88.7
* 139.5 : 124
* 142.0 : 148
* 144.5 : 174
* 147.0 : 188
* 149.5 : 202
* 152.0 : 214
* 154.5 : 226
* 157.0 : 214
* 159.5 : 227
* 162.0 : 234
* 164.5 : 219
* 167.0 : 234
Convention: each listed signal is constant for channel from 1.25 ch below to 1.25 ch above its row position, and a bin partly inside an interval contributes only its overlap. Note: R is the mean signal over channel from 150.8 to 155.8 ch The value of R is 220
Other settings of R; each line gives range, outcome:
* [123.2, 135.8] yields 98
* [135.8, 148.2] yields 145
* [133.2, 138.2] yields 86.1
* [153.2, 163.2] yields 225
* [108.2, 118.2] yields 75.9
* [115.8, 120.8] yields 129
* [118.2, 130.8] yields 121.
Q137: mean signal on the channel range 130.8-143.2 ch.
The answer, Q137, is 105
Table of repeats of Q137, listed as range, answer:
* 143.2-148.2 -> 181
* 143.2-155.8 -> 201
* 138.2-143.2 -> 135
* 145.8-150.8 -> 195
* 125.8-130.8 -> 100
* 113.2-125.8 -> 123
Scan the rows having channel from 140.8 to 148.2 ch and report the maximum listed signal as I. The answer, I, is 188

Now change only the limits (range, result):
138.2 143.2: 148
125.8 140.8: 124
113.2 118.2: 119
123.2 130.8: 125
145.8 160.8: 227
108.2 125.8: 140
